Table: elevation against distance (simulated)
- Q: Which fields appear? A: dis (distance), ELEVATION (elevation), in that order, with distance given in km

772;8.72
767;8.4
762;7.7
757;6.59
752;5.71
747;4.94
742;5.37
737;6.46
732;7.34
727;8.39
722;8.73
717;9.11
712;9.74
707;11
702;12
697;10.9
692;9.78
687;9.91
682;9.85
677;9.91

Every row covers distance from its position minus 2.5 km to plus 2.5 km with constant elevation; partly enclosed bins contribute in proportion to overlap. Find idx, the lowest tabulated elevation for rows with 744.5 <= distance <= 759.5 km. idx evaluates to 4.94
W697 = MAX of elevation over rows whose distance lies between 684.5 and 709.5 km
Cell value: 12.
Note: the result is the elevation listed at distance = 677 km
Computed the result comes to 9.91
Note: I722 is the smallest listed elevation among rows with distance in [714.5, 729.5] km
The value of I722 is 8.39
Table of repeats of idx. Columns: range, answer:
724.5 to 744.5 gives 5.37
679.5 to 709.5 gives 9.78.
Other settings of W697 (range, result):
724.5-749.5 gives 8.39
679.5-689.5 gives 9.91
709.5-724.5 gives 9.74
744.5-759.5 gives 6.59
